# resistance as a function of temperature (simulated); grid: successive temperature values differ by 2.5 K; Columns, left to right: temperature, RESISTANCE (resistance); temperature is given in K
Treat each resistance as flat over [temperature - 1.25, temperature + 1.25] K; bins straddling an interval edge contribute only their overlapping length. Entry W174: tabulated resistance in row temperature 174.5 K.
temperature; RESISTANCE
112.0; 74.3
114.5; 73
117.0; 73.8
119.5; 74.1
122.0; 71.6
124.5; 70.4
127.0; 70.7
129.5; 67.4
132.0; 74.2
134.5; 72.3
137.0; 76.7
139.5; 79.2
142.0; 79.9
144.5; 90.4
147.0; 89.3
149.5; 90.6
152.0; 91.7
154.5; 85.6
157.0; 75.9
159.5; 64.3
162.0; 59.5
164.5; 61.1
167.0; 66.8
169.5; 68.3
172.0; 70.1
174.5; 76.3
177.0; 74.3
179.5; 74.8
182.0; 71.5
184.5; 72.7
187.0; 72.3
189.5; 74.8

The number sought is 76.3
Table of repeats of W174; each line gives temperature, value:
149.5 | 90.6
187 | 72.3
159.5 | 64.3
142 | 79.9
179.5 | 74.8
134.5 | 72.3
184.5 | 72.7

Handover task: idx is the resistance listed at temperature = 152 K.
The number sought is 91.7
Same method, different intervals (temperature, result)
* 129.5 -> 67.4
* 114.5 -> 73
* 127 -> 70.7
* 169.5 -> 68.3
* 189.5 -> 74.8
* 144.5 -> 90.4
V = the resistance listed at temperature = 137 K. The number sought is 76.7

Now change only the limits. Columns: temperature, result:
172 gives 70.1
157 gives 75.9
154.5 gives 85.6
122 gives 71.6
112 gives 74.3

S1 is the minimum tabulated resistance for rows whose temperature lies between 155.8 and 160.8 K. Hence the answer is 64.3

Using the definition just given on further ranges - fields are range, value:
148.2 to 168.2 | 59.5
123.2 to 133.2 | 67.4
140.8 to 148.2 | 79.9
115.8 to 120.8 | 73.8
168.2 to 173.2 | 68.3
